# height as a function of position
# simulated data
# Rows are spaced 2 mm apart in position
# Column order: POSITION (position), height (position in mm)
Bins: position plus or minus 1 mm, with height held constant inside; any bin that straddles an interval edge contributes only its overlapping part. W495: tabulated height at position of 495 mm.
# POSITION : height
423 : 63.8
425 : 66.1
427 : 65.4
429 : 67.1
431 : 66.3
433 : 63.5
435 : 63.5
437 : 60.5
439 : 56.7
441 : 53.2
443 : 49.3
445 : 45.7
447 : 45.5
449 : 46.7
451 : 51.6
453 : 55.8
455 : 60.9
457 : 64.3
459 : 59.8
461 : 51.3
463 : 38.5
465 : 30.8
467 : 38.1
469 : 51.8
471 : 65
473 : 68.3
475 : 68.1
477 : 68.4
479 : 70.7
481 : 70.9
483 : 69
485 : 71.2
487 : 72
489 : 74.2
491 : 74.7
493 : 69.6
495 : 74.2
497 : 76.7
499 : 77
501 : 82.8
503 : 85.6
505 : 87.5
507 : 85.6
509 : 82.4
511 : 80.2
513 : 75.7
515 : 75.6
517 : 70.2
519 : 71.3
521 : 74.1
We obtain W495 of 74.2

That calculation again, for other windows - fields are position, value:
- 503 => 85.6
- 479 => 70.7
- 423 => 63.8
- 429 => 67.1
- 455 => 60.9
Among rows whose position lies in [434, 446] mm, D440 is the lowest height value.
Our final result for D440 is 45.7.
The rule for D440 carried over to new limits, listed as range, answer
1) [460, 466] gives 30.8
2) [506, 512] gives 80.2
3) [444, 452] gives 45.5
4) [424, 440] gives 56.7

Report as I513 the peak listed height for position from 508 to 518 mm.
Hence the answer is 82.4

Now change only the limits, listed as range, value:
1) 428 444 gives 67.1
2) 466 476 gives 68.3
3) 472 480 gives 70.7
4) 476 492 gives 74.7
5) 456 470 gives 64.3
